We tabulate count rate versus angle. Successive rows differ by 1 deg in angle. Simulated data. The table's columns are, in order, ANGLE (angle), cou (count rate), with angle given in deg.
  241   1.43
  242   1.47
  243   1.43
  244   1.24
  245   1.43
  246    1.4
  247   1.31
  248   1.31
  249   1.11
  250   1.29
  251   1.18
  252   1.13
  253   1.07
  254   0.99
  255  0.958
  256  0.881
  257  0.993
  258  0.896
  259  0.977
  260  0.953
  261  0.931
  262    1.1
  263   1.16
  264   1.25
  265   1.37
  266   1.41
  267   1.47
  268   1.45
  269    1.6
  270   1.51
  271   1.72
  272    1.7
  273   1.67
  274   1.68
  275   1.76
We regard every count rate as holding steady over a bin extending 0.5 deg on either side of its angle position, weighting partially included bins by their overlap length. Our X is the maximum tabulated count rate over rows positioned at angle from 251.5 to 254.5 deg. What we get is 1.13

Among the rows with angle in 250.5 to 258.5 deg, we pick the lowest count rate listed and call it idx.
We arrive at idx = 0.881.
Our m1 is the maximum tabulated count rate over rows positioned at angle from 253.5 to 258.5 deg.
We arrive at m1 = 0.993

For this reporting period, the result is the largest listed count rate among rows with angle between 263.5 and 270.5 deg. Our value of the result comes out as 1.6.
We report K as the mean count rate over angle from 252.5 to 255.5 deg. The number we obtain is 1.01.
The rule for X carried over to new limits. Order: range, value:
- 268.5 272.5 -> 1.72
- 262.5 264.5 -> 1.25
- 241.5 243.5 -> 1.47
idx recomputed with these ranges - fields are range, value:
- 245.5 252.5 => 1.11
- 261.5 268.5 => 1.1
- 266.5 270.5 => 1.45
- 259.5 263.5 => 0.931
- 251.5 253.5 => 1.07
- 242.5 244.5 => 1.24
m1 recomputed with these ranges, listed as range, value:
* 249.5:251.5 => 1.29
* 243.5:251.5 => 1.43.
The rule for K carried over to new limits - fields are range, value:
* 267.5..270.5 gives 1.52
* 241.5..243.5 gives 1.45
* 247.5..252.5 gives 1.2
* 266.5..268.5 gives 1.46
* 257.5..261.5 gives 0.939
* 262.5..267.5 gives 1.33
